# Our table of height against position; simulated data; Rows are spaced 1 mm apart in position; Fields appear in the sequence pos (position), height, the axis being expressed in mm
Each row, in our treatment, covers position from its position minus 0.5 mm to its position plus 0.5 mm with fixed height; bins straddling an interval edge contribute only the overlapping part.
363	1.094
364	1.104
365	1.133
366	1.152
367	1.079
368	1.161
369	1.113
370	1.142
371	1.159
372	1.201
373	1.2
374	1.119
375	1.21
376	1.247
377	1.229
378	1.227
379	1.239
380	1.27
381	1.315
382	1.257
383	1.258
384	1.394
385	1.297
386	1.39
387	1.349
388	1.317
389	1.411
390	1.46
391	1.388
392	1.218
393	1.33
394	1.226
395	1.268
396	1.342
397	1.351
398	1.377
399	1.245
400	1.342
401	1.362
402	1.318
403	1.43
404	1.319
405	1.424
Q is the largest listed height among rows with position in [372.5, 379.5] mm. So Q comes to 1.247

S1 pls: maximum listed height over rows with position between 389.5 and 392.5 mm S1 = 1.46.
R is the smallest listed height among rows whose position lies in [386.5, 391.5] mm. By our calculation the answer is 1.317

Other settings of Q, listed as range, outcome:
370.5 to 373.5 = 1.201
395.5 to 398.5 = 1.377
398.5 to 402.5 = 1.362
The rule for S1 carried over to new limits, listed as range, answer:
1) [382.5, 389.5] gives 1.411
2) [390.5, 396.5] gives 1.388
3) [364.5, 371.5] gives 1.161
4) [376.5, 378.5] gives 1.229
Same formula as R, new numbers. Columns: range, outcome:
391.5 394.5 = 1.218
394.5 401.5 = 1.245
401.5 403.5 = 1.318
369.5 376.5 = 1.119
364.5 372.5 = 1.079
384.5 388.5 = 1.297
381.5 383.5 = 1.257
